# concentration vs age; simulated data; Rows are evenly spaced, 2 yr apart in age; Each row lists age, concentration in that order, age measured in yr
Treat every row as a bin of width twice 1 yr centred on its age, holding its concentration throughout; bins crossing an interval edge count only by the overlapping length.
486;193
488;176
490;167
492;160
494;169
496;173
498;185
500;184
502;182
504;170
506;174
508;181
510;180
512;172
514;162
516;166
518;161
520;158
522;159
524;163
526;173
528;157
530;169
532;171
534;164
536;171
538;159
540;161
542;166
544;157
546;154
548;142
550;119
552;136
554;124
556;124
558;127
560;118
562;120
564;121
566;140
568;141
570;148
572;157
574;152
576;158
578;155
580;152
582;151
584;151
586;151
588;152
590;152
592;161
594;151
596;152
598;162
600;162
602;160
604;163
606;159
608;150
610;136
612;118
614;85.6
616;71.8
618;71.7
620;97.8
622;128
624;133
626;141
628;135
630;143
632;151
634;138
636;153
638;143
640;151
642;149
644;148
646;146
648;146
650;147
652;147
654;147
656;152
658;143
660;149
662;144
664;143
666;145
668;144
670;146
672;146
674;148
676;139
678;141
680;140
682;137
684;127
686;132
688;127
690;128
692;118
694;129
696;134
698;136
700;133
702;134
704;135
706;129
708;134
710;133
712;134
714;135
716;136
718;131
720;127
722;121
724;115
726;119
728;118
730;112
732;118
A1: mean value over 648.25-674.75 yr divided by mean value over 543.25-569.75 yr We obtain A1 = 1.10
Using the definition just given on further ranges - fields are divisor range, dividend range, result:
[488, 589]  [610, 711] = 0.86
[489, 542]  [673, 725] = 0.78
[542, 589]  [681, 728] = 0.91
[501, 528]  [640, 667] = 0.87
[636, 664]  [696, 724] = 0.89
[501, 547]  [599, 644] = 0.80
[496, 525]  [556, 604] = 0.86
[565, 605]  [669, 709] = 0.88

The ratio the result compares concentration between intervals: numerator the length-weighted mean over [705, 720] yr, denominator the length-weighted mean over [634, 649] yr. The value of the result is 0.9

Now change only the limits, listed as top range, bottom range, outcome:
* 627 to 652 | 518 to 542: 0.89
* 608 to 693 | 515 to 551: 0.85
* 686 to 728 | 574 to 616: 0.88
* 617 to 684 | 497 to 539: 0.83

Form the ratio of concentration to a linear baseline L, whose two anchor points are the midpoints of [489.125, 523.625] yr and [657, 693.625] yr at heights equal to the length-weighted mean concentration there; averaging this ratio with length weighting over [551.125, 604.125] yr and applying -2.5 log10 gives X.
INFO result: 0.08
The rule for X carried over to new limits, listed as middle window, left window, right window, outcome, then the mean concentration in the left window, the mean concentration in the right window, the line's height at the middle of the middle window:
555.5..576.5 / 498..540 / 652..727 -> 0.168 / 169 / 136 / 160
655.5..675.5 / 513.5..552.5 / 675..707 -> -0.069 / 159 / 132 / 137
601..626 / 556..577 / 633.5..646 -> 0.164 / 138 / 147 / 144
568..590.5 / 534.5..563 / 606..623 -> -0.195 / 142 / 110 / 127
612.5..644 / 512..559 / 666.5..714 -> 0.128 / 154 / 135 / 143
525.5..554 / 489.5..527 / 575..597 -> 0.055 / 171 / 153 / 164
